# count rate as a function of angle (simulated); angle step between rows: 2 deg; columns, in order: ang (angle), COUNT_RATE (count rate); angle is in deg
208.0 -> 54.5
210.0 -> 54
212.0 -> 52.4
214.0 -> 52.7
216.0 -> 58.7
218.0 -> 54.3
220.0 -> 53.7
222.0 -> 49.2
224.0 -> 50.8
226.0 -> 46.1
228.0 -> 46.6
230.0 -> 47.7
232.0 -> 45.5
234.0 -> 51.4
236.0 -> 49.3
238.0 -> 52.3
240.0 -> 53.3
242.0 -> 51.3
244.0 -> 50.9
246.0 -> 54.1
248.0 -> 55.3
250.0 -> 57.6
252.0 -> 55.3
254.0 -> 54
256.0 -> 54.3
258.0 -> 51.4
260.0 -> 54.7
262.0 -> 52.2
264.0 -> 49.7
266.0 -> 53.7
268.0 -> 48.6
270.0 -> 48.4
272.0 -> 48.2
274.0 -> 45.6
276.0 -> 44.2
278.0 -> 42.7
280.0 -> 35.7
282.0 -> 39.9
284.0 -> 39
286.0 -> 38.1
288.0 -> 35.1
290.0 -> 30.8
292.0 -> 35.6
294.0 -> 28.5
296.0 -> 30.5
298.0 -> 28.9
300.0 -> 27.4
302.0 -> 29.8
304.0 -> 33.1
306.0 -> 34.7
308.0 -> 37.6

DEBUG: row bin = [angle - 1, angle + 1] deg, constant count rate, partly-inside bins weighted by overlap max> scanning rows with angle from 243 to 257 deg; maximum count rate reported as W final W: 57.6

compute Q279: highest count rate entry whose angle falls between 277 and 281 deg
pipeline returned 42.7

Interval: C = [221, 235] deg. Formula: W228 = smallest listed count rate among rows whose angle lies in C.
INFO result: 45.5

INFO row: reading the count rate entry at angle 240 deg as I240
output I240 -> 53.3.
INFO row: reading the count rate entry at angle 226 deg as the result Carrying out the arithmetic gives 46.1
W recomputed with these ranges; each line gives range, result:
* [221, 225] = 50.8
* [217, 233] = 54.3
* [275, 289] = 44.2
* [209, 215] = 54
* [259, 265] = 54.7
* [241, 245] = 51.3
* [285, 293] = 38.1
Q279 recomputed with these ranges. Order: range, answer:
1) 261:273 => 53.7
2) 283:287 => 39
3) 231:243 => 53.3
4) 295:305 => 33.1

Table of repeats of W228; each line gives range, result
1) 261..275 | 45.6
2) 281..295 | 28.5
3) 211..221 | 52.4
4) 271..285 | 35.7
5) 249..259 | 51.4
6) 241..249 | 50.9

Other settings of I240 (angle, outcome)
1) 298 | 28.9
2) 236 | 49.3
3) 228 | 46.6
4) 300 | 27.4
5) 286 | 38.1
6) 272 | 48.2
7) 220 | 53.7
